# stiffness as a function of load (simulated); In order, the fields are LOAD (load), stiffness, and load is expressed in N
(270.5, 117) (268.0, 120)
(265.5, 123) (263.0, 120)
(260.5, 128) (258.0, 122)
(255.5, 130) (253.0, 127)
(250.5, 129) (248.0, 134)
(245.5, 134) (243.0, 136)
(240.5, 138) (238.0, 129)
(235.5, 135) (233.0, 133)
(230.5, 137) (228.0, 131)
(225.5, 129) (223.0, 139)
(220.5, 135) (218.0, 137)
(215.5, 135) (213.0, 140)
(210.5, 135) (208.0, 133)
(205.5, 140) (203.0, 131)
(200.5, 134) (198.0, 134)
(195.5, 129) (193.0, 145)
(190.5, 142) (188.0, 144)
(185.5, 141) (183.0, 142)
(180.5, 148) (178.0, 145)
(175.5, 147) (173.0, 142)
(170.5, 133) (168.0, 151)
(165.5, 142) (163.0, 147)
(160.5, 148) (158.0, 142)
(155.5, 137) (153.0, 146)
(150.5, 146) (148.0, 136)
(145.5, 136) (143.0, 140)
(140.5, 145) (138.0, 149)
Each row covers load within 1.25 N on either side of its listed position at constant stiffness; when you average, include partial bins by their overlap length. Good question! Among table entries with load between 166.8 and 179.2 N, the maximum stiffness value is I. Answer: 151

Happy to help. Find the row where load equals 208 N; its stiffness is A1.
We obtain 133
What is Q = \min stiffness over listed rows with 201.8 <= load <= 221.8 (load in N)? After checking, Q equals 131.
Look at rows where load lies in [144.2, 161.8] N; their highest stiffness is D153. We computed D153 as 148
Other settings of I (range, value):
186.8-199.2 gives 145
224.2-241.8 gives 138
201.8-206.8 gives 140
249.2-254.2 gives 129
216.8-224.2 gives 139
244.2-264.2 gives 134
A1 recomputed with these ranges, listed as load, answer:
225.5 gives 129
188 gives 144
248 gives 134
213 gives 140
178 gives 145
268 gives 120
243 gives 136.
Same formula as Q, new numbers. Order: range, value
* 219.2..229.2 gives 129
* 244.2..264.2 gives 120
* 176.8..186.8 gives 141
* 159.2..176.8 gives 133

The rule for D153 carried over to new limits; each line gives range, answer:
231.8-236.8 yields 135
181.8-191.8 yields 144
